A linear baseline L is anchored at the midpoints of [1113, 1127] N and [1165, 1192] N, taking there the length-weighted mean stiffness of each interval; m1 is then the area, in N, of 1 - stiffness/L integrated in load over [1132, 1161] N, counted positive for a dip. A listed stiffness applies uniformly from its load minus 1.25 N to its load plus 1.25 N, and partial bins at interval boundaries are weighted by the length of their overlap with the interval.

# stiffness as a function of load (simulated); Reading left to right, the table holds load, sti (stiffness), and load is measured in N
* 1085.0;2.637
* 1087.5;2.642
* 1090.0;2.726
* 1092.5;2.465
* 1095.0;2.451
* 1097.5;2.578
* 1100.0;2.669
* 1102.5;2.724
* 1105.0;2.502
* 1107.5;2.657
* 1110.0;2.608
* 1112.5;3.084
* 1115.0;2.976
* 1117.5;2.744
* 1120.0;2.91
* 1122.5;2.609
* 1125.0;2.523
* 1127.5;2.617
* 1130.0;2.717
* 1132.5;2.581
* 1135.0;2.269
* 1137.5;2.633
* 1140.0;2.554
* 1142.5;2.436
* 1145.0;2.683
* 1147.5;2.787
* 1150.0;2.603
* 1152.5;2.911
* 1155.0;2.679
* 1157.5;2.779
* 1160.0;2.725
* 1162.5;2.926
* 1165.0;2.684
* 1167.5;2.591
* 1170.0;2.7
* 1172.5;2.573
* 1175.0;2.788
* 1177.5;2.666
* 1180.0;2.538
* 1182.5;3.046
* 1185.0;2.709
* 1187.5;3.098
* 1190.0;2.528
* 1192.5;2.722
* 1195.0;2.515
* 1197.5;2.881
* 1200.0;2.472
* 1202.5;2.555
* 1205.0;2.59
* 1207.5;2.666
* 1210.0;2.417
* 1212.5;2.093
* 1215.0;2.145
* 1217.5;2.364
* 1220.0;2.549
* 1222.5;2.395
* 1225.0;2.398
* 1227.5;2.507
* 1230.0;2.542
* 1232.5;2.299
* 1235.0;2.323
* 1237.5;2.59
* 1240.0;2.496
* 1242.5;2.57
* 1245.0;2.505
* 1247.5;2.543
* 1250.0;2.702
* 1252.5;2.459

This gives 1.1 N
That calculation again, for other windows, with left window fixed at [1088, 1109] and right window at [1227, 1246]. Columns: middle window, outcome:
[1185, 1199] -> -1.24 N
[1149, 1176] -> -1.93 N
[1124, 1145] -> 0.14 N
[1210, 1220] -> 0.90 N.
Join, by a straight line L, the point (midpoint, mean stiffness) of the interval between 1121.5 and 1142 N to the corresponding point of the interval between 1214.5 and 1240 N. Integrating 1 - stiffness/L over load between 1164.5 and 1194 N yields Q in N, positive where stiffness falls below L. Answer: -2.7 N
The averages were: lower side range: 2.56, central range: 2.72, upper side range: 2.42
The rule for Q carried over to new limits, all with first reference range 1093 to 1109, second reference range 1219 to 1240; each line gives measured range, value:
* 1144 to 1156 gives -0.9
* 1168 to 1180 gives -0.7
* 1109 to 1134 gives -1.6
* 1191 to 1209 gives -1.0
